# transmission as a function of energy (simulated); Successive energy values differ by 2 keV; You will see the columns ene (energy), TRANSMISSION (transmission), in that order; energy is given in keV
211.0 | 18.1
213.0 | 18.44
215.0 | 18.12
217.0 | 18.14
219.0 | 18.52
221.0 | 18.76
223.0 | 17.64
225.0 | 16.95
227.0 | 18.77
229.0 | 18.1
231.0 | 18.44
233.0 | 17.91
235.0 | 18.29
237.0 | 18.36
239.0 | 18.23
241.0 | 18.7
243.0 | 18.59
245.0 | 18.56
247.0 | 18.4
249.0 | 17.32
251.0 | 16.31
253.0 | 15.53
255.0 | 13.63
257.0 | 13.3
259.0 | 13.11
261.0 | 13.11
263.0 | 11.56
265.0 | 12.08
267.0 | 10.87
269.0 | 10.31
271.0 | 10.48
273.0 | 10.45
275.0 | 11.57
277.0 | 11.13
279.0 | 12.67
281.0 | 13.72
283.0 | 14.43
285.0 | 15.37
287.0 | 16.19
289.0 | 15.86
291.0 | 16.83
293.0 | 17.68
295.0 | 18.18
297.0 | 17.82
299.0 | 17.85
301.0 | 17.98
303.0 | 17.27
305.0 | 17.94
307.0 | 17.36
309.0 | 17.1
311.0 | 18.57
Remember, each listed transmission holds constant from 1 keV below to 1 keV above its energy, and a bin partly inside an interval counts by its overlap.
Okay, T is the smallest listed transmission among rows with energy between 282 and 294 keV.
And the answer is 14.43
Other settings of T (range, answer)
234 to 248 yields 18.23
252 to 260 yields 13.11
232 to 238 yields 17.91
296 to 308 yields 17.27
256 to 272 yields 10.31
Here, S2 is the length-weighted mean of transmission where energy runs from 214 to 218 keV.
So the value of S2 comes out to 18.1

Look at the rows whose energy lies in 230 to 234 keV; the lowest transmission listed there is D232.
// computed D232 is 17.91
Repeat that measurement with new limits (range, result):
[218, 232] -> 16.95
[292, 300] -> 17.68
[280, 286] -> 13.72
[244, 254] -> 15.53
